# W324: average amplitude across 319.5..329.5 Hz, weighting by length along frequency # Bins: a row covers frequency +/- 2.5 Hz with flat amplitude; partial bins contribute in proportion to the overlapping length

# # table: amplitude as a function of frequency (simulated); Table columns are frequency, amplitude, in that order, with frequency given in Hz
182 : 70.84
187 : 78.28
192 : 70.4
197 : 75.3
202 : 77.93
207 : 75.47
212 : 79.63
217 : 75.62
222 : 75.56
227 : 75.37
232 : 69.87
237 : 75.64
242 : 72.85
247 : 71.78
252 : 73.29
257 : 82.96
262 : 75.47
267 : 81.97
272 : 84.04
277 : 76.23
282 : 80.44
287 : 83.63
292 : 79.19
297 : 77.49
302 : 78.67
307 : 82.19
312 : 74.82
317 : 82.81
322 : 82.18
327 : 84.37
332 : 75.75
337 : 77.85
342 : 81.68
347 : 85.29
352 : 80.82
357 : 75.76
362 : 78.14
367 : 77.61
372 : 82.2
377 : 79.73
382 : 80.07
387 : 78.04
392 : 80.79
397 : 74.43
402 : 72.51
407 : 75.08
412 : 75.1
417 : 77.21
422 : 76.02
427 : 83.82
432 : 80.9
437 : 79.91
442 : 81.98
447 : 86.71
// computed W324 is 83.3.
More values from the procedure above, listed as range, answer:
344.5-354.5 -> 83.1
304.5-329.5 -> 81.3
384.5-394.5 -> 79.4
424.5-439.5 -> 81.5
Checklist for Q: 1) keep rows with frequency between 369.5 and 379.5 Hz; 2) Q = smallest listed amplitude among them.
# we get 79.73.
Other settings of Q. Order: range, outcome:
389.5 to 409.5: 72.51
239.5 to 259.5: 71.78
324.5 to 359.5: 75.75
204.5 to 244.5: 69.87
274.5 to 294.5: 76.23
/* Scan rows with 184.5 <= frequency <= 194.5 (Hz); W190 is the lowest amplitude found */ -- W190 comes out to 70.4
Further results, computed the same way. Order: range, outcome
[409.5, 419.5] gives 75.1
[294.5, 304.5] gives 77.49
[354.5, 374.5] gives 75.76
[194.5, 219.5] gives 75.3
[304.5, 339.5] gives 74.82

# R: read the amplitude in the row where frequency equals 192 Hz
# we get 70.4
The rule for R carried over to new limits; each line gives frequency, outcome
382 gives 80.07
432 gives 80.9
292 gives 79.19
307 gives 82.19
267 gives 81.97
